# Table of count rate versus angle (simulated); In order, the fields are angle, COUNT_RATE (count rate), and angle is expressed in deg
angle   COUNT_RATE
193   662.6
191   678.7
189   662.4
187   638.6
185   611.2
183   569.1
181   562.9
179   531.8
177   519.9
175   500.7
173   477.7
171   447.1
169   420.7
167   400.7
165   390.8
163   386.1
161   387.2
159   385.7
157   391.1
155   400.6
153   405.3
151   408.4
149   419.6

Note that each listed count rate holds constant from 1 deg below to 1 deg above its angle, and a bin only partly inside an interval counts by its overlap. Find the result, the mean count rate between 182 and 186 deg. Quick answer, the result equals 590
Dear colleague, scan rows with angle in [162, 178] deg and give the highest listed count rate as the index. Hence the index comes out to 519.9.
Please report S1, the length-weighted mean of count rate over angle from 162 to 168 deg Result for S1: 393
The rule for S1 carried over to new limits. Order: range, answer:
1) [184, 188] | 625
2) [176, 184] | 546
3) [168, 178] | 473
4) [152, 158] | 399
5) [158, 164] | 386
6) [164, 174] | 427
